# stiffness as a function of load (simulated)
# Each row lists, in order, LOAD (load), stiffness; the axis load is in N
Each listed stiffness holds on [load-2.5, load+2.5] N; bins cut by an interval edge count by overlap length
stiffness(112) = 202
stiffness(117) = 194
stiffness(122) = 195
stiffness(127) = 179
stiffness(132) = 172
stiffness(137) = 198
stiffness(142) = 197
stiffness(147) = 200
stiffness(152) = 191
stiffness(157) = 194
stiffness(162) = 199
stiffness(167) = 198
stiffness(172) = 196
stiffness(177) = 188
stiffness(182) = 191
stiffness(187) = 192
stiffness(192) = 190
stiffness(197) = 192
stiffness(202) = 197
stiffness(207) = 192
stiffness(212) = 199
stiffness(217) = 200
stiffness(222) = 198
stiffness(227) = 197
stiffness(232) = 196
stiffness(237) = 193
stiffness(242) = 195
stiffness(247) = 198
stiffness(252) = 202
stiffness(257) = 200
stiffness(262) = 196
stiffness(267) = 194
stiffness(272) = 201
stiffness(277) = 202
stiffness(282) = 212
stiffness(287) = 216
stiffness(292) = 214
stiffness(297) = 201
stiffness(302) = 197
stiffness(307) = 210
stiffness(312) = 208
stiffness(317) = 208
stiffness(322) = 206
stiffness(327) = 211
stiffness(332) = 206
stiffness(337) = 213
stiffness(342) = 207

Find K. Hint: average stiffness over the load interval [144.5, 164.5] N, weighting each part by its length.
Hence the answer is 196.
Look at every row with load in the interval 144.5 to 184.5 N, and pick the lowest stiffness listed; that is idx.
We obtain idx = 188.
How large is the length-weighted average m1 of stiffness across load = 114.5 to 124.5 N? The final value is 194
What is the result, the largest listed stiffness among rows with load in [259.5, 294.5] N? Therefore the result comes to 216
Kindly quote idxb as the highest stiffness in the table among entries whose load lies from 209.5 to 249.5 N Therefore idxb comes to 200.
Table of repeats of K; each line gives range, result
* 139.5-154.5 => 196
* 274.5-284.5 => 207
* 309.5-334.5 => 208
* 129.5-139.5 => 185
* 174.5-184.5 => 190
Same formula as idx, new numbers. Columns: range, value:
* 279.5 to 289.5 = 212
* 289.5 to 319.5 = 197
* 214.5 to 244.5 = 193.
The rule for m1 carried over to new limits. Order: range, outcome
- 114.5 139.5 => 188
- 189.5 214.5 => 194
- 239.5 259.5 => 199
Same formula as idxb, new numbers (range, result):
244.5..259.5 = 202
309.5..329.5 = 211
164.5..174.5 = 198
